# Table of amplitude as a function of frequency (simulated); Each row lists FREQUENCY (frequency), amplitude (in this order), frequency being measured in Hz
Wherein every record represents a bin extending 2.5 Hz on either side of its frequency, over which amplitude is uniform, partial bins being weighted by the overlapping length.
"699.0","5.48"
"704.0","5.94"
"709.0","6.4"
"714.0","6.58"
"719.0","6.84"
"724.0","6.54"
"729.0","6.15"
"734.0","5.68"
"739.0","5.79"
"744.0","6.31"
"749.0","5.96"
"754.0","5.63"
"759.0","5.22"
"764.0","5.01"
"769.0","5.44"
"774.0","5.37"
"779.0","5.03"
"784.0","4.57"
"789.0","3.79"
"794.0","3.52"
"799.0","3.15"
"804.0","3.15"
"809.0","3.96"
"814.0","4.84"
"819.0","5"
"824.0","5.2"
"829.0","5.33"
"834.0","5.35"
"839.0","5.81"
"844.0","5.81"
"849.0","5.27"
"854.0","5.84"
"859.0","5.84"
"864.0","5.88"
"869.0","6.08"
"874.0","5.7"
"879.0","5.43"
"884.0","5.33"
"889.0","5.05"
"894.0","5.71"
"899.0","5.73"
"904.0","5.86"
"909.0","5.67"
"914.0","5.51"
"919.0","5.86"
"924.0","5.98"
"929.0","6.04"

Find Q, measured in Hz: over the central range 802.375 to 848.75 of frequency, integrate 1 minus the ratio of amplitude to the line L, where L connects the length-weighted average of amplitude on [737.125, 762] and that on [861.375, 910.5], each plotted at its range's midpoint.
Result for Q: 5.76 Hz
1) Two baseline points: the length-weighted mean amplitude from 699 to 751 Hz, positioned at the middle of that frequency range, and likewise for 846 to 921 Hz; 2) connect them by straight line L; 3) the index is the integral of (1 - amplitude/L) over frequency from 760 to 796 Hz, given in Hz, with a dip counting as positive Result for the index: 7.8 Hz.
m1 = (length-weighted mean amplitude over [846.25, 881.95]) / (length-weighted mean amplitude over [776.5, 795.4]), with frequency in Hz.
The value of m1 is 1.34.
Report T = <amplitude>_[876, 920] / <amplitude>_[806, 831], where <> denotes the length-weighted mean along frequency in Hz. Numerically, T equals 1.15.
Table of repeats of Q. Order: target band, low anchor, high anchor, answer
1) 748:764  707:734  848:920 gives 2.0 Hz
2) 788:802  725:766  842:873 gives 5.6 Hz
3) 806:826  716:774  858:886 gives 3.7 Hz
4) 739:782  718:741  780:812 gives -4.0 Hz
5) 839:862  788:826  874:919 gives -4.4 Hz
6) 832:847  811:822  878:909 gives -1.7 Hz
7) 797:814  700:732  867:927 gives 6.7 Hz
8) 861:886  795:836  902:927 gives -2.3 Hz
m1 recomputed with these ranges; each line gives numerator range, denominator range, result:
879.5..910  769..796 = 1.21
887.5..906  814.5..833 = 1.09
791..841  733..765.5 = 0.79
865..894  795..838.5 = 1.23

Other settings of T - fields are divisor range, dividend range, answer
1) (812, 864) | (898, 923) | 1.05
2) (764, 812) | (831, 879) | 1.34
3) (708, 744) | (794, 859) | 0.78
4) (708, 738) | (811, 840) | 0.82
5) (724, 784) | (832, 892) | 1.00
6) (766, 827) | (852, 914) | 1.28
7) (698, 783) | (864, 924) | 0.97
